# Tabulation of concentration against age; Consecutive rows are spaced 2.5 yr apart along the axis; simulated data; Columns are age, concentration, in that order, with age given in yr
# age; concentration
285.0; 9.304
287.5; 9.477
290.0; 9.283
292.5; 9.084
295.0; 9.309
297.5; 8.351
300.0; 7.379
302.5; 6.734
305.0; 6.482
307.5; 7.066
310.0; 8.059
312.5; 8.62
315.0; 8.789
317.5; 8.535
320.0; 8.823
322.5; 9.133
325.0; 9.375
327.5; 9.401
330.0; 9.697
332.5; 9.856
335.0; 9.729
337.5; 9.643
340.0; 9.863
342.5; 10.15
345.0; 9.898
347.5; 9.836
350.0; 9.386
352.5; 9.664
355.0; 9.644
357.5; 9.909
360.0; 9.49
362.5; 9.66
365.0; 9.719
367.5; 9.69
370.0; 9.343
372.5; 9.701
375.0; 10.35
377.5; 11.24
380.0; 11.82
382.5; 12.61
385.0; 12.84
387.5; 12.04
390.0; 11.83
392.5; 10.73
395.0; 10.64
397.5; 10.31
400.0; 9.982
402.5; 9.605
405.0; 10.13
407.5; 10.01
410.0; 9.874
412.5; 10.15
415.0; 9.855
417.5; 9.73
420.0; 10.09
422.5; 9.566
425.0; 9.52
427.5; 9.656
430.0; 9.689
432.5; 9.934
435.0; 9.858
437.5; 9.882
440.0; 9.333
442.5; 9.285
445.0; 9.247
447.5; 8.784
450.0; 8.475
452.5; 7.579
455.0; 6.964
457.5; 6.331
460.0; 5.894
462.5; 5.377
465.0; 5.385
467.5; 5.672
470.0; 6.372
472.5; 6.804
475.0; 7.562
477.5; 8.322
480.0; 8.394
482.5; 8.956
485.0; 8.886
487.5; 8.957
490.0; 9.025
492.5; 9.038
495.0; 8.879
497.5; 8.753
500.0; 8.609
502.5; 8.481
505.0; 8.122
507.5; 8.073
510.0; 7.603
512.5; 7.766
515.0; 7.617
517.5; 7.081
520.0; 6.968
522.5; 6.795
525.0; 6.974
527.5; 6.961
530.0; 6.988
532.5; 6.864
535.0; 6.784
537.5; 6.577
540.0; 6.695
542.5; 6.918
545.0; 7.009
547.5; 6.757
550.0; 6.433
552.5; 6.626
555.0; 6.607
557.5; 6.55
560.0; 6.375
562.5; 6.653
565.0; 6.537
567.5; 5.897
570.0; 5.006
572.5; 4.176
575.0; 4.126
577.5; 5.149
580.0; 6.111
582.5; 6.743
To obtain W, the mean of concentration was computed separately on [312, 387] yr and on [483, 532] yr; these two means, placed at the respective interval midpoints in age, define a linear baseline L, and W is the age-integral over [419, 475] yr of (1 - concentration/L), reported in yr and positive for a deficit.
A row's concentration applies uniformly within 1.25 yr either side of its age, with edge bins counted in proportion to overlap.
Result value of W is 3.9 yr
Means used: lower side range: 9.91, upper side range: 7.98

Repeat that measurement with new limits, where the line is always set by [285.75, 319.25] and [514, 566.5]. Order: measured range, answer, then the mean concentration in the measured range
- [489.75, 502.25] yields -3.1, 8.82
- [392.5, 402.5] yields -3.4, 10.3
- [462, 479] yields 1.5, 6.58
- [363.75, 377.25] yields -3.5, 9.87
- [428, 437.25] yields -2.9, 9.82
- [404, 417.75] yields -4.3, 9.97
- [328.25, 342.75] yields -3.1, 9.79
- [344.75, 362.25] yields -3.8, 9.68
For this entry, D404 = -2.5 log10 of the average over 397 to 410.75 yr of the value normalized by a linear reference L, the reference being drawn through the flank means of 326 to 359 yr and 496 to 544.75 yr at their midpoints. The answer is -0.12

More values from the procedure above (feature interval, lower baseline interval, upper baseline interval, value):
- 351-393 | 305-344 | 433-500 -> -0.215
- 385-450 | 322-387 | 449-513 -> -0.127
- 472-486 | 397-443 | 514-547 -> 0.007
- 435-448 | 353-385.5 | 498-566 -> -0.054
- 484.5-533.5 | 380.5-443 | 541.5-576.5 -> -0.050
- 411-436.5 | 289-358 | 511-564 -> -0.223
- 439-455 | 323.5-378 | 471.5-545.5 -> -0.011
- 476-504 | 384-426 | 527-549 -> -0.081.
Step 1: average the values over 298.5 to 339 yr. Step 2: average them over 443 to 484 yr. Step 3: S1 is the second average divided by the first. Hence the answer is 0.85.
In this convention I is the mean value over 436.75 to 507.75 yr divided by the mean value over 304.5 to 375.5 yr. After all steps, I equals 0.86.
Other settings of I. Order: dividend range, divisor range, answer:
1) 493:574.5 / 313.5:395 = 0.69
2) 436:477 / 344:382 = 0.75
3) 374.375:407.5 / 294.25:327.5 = 1.34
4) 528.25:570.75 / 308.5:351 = 0.70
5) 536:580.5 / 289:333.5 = 0.72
